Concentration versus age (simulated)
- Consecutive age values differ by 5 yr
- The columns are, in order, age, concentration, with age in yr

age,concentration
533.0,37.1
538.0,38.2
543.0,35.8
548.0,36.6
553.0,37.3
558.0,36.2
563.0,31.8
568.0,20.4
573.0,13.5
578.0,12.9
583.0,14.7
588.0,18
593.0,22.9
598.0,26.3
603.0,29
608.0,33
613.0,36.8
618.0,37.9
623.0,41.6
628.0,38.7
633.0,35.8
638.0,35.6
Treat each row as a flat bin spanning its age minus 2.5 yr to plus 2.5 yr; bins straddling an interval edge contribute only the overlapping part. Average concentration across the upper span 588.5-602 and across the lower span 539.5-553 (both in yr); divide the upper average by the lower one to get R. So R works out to 0.7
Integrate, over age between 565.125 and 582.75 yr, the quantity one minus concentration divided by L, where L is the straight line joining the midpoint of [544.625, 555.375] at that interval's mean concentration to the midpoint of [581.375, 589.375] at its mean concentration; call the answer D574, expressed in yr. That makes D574 5.5 yr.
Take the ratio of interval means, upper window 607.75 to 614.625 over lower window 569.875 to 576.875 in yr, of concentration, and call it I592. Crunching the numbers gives 2.52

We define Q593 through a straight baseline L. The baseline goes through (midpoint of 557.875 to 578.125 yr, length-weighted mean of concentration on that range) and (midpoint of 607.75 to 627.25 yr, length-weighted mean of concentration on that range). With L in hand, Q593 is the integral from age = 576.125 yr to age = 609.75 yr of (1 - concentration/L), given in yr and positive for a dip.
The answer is 9.4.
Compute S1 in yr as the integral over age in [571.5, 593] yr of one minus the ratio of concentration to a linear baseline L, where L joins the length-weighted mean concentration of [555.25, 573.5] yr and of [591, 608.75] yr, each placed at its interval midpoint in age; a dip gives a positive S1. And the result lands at 9.0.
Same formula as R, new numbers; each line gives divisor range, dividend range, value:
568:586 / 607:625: 2.55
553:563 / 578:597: 0.52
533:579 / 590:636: 1.11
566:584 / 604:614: 2.21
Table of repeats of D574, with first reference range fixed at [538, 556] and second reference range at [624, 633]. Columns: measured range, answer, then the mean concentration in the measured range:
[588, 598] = 4.02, 22.5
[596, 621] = 3.35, 32.9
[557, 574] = 5.28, 25.6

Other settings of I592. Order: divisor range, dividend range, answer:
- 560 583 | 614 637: 1.96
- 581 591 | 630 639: 2.14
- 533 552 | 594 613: 0.81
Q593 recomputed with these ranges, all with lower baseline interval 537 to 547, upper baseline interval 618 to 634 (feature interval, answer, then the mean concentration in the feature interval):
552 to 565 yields 0.8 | 35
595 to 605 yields 2.8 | 27.3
